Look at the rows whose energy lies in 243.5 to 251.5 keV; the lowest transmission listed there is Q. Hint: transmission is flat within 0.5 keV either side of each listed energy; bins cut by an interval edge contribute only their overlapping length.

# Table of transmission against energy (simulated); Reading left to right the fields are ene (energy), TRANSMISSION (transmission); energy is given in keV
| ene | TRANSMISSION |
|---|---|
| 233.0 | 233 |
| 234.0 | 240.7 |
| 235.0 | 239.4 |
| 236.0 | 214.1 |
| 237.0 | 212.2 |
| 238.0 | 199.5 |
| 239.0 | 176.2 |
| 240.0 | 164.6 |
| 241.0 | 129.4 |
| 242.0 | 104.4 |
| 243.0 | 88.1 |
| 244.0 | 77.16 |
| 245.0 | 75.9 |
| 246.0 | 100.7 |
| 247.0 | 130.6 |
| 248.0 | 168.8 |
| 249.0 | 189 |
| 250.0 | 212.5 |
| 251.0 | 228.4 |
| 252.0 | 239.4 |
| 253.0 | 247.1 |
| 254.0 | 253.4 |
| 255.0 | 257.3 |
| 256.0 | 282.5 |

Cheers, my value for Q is 75.9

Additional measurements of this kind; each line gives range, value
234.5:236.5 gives 214.1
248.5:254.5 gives 189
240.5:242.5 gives 104.4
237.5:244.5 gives 77.16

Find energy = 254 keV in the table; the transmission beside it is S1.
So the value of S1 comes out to 253.4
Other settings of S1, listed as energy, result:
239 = 176.2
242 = 104.4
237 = 212.2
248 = 168.8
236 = 214.1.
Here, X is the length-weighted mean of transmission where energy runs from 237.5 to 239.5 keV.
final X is 188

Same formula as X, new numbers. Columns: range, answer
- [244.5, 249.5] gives 133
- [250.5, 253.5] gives 238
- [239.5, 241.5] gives 147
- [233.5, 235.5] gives 240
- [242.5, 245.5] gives 80.4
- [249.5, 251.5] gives 220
